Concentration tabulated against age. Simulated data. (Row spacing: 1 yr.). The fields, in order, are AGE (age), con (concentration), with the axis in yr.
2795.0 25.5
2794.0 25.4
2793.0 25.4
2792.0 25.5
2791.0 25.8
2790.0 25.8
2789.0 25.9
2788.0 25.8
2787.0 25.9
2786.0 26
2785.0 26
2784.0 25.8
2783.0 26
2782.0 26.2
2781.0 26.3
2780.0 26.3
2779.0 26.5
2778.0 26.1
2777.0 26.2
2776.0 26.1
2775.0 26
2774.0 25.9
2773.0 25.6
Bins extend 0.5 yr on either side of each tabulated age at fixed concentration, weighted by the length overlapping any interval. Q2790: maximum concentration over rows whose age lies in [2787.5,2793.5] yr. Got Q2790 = 25.9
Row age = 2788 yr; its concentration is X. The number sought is 25.8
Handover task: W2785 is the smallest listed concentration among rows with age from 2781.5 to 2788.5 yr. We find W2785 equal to 25.8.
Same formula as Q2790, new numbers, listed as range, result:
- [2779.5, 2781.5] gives 26.3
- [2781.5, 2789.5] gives 26.2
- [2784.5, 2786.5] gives 26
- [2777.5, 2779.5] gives 26.5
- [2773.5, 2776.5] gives 26.1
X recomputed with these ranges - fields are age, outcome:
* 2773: 25.6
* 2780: 26.3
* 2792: 25.5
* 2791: 25.8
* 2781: 26.3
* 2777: 26.2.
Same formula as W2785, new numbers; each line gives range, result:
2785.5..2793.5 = 25.4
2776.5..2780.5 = 26.1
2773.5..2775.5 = 25.9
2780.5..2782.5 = 26.2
